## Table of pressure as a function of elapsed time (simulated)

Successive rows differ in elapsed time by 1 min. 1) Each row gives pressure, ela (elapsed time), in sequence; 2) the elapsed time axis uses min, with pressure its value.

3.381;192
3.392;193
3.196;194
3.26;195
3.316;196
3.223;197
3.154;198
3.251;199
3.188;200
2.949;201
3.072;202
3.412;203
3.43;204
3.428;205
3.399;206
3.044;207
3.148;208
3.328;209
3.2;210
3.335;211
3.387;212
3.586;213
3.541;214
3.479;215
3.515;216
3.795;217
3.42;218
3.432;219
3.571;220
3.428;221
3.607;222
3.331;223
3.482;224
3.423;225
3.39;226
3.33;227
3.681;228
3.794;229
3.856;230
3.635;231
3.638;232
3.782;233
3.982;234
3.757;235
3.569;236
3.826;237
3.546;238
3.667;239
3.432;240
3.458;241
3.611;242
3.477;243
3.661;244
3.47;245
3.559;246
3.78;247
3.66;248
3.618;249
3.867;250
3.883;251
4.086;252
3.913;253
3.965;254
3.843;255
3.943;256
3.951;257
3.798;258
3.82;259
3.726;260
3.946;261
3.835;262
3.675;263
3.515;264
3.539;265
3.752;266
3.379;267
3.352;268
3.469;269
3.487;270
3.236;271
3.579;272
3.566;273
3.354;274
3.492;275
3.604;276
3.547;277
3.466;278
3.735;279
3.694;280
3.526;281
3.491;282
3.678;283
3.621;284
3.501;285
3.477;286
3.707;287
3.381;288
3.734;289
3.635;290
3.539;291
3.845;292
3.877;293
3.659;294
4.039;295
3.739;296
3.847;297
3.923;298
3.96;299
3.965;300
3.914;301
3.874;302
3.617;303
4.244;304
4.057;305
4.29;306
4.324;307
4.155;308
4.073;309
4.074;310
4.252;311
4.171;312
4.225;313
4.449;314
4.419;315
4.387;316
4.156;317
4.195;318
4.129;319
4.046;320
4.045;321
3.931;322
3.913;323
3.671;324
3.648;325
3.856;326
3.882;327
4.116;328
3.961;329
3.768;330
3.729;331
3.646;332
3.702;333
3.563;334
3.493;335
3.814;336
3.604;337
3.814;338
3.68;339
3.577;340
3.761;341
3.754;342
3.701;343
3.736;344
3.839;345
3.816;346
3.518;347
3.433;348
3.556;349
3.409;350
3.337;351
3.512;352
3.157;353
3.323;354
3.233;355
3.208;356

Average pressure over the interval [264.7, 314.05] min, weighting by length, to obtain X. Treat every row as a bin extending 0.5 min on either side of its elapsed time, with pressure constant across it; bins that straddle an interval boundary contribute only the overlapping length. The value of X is 3.76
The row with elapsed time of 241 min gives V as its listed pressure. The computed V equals 3.458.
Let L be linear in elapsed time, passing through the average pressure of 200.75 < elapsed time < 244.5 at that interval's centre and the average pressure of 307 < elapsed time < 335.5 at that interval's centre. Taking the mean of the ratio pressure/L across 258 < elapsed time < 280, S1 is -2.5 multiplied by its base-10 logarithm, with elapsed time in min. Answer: 0.04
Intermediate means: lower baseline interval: 3.5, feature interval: 3.58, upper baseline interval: 3.99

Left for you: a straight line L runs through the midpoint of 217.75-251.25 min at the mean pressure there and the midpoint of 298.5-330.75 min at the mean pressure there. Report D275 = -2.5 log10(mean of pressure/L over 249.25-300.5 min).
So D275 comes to 0.040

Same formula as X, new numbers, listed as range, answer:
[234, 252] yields 3.66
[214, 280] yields 3.63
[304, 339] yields 3.99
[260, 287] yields 3.56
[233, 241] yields 3.67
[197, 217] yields 3.32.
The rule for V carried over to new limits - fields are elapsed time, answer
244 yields 3.661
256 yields 3.943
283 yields 3.678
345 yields 3.839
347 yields 3.518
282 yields 3.491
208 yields 3.148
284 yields 3.621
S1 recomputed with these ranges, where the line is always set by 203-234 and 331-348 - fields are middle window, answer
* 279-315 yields -0.076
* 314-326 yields -0.115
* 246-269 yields -0.061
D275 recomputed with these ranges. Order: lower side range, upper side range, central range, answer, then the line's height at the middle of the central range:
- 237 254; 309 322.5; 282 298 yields 0.09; 4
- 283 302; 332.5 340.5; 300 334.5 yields -0.09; 3.69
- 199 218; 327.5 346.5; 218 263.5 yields -0.07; 3.44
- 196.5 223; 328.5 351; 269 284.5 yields -0.01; 3.52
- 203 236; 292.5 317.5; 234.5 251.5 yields 0.01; 3.66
